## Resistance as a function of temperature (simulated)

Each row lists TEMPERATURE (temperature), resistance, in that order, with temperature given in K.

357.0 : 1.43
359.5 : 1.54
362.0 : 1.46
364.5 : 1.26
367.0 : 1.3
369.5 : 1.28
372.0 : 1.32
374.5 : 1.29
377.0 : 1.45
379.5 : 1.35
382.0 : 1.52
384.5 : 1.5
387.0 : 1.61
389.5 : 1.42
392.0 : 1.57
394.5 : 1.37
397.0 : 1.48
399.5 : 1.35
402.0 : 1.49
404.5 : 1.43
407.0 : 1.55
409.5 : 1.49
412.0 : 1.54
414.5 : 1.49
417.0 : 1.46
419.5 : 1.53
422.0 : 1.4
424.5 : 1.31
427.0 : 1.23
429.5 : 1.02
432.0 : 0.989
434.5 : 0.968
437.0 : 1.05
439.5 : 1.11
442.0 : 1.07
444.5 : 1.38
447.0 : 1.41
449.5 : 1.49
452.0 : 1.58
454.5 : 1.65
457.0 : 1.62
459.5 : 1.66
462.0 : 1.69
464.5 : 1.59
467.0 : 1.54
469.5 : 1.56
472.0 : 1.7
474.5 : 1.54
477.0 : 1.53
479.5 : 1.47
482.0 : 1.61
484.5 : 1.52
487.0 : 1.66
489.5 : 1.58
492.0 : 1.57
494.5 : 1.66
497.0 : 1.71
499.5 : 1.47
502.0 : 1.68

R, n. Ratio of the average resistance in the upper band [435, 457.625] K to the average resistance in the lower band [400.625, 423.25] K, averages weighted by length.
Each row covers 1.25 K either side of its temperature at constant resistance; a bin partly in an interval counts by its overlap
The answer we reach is 0.9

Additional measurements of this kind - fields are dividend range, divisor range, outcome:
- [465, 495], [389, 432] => 1.12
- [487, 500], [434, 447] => 1.40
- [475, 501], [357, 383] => 1.14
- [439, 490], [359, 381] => 1.13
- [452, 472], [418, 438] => 1.36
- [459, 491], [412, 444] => 1.28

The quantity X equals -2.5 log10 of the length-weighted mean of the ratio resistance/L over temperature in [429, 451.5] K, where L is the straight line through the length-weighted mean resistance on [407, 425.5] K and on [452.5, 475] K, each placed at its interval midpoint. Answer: 0.290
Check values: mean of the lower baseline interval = 1.47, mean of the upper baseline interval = 1.62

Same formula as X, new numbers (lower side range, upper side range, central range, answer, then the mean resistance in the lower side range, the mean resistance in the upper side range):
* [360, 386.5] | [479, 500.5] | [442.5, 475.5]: -0.02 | 1.38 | 1.59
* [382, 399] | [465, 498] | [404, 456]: 0.14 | 1.49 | 1.59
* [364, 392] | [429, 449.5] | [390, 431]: -0.12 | 1.4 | 1.15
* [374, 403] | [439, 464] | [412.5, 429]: 0.06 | 1.45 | 1.48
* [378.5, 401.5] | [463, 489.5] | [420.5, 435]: 0.28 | 1.47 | 1.57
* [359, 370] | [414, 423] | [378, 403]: -0.04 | 1.36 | 1.47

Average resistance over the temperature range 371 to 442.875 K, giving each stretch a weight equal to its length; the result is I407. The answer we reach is 1.36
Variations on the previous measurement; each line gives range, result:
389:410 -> 1.46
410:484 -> 1.42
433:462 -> 1.37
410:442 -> 1.26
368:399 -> 1.43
